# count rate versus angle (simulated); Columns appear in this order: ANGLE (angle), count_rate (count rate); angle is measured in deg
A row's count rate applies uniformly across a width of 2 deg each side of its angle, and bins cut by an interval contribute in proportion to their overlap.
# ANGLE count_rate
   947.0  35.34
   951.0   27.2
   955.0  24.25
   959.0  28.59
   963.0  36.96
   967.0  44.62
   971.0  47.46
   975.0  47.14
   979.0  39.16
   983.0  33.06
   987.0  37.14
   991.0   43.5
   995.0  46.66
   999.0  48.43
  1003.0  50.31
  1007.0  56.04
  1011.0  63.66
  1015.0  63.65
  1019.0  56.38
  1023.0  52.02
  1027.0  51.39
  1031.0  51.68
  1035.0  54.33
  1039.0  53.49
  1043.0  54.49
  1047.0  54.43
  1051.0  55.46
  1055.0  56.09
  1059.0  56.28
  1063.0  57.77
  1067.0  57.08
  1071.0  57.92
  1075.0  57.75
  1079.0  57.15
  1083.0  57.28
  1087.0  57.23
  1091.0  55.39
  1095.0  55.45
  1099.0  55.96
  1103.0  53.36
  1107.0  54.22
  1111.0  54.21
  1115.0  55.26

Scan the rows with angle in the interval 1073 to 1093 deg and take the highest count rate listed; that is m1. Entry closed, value 57.75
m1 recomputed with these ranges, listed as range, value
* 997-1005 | 50.31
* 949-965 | 36.96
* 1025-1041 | 54.33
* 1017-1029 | 56.38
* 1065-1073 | 57.92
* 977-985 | 39.16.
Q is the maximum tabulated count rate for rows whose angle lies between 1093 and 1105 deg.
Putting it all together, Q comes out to 55.96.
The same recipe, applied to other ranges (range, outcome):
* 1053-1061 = 56.28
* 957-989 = 47.46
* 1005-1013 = 63.66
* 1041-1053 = 55.46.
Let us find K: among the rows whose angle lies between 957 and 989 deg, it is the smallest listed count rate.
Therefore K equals 28.59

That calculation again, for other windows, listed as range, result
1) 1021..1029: 51.39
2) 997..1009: 48.43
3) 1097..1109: 53.36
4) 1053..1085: 56.09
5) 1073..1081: 57.15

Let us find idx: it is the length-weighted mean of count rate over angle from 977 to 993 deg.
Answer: 38.2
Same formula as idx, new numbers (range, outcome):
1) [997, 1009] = 51.6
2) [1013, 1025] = 57.4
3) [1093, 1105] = 54.9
